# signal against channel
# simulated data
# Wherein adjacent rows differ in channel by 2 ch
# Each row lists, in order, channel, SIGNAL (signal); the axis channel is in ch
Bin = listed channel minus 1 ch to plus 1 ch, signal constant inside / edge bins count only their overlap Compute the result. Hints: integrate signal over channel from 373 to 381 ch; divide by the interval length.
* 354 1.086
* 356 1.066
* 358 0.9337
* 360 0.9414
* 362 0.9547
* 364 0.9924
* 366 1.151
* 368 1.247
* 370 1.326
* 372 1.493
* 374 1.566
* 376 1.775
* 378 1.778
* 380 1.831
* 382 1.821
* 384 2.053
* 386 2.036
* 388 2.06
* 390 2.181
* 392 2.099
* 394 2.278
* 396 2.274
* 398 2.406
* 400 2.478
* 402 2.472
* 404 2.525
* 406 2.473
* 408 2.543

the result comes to 1.74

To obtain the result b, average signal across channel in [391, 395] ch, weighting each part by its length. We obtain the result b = 2.19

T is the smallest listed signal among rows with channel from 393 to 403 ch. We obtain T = 2.274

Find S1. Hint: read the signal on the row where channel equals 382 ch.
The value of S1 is 1.821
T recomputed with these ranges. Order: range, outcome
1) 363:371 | 0.9924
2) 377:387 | 1.778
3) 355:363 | 0.9337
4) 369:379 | 1.326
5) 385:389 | 2.036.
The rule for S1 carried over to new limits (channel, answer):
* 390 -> 2.181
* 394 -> 2.278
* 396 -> 2.274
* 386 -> 2.036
